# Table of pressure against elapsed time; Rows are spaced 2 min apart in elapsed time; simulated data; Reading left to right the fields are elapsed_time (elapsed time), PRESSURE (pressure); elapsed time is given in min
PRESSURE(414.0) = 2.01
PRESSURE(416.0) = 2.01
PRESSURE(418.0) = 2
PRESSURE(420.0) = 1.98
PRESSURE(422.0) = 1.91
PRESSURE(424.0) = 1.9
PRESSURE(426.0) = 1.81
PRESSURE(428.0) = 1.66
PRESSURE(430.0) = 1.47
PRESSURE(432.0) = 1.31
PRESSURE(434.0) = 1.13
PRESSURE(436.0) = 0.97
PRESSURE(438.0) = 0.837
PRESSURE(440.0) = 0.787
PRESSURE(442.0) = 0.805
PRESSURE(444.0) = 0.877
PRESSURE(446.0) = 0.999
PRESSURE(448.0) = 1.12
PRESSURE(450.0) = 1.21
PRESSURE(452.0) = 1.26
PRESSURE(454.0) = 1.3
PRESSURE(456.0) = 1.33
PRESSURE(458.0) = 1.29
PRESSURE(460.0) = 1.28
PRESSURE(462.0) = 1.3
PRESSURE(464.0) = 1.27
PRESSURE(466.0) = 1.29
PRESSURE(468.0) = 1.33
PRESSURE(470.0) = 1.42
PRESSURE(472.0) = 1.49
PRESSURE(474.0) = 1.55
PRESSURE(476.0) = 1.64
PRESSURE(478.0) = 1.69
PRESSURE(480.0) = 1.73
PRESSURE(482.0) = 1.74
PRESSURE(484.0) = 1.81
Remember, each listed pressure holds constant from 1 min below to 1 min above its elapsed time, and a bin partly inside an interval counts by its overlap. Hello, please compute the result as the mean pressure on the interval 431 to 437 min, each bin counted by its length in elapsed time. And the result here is 1.14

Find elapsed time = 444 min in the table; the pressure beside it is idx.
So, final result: 0.877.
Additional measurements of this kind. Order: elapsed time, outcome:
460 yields 1.28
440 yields 0.787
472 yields 1.49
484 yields 1.81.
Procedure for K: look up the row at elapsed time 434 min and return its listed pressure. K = 1.13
